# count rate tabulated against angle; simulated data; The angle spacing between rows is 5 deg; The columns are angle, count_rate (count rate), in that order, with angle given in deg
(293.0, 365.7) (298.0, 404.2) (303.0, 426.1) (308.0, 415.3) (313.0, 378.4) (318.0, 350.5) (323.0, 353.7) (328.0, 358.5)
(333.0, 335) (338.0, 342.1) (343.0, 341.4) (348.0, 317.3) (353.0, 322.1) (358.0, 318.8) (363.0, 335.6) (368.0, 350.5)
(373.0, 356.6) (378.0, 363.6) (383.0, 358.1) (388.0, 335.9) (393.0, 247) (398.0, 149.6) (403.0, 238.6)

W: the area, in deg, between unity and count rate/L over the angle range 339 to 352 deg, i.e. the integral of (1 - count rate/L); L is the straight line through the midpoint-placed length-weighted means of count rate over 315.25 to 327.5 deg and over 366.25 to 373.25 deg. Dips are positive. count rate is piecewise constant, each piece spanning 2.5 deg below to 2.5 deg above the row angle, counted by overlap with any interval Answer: 0.9 deg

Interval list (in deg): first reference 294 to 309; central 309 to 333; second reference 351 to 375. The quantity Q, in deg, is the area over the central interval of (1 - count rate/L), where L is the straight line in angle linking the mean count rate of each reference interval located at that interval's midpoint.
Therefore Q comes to 1.61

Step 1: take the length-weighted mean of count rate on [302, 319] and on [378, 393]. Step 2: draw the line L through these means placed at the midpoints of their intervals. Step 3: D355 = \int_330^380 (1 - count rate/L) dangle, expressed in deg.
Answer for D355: 2.6 deg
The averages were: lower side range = 393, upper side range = 333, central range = 338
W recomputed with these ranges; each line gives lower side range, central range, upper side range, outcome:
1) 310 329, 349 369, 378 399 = -0.5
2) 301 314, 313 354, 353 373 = 3.5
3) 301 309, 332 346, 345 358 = 0.3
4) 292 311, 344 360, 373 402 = 0.9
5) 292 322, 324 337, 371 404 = 0.5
